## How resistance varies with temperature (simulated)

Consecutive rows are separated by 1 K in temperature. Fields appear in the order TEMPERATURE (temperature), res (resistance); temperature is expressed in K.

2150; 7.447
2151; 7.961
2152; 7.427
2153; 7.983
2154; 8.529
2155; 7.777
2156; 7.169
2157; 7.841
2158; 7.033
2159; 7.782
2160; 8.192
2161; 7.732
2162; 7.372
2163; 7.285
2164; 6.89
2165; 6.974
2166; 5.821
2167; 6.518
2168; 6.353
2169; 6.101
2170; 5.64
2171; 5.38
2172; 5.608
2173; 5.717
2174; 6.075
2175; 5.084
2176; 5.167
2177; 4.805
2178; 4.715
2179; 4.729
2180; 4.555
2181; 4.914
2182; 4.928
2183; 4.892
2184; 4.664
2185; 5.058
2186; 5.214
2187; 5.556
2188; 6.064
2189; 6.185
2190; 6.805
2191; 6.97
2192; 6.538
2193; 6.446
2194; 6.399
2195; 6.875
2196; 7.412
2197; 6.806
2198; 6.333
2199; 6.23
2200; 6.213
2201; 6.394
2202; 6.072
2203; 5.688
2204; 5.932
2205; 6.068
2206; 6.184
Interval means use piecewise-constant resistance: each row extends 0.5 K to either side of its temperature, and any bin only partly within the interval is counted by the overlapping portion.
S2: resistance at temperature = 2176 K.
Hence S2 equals 5.167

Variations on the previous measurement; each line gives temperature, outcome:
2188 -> 6.064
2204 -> 5.932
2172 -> 5.608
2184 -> 4.664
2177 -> 4.805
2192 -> 6.538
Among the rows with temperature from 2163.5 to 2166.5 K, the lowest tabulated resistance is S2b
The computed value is 5.821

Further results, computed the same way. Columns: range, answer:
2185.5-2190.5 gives 5.214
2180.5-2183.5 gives 4.892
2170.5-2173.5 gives 5.38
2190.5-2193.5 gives 6.446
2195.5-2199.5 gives 6.23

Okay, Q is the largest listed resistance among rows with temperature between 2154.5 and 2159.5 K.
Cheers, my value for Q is 7.841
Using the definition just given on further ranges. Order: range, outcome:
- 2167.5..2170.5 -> 6.353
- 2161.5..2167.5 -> 7.372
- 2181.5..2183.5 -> 4.928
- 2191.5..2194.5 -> 6.538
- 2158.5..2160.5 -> 8.192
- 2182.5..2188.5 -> 6.064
